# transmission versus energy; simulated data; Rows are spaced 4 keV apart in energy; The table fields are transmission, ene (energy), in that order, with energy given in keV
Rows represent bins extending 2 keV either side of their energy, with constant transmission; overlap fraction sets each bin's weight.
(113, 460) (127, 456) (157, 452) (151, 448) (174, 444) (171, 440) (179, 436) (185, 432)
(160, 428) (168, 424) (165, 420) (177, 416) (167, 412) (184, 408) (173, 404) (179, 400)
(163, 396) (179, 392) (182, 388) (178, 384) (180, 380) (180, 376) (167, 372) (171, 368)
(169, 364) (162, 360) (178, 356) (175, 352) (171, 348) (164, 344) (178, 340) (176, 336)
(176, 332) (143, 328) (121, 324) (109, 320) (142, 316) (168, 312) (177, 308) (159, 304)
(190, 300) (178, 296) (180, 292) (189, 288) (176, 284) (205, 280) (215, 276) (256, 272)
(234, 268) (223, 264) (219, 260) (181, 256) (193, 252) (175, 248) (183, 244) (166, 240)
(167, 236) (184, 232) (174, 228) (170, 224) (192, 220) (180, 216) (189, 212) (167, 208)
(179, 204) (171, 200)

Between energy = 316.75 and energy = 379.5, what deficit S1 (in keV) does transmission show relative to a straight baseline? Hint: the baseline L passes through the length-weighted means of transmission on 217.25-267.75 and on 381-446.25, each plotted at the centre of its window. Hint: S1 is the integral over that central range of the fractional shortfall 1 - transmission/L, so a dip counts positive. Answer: 5.7 keV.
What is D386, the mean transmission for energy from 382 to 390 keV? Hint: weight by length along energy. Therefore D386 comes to 180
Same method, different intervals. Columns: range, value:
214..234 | 180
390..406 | 174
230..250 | 175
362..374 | 169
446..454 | 154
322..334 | 147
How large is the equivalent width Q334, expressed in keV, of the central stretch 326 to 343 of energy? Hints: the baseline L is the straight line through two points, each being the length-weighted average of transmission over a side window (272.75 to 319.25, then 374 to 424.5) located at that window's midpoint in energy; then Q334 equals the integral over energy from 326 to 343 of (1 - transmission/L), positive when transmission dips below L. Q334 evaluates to 1.0 keV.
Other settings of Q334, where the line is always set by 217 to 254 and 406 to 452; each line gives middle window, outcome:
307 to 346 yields 4.40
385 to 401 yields -0.36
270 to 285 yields -3.30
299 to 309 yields 0.10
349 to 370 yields 0.27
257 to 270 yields -3.29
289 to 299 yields -0.30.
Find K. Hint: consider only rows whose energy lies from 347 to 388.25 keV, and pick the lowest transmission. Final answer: 162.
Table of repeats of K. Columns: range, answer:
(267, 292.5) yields 176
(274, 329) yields 109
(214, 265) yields 166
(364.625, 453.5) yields 151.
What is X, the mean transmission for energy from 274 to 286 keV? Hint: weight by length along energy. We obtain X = 199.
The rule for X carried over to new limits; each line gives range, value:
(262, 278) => 232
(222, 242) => 172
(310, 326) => 135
